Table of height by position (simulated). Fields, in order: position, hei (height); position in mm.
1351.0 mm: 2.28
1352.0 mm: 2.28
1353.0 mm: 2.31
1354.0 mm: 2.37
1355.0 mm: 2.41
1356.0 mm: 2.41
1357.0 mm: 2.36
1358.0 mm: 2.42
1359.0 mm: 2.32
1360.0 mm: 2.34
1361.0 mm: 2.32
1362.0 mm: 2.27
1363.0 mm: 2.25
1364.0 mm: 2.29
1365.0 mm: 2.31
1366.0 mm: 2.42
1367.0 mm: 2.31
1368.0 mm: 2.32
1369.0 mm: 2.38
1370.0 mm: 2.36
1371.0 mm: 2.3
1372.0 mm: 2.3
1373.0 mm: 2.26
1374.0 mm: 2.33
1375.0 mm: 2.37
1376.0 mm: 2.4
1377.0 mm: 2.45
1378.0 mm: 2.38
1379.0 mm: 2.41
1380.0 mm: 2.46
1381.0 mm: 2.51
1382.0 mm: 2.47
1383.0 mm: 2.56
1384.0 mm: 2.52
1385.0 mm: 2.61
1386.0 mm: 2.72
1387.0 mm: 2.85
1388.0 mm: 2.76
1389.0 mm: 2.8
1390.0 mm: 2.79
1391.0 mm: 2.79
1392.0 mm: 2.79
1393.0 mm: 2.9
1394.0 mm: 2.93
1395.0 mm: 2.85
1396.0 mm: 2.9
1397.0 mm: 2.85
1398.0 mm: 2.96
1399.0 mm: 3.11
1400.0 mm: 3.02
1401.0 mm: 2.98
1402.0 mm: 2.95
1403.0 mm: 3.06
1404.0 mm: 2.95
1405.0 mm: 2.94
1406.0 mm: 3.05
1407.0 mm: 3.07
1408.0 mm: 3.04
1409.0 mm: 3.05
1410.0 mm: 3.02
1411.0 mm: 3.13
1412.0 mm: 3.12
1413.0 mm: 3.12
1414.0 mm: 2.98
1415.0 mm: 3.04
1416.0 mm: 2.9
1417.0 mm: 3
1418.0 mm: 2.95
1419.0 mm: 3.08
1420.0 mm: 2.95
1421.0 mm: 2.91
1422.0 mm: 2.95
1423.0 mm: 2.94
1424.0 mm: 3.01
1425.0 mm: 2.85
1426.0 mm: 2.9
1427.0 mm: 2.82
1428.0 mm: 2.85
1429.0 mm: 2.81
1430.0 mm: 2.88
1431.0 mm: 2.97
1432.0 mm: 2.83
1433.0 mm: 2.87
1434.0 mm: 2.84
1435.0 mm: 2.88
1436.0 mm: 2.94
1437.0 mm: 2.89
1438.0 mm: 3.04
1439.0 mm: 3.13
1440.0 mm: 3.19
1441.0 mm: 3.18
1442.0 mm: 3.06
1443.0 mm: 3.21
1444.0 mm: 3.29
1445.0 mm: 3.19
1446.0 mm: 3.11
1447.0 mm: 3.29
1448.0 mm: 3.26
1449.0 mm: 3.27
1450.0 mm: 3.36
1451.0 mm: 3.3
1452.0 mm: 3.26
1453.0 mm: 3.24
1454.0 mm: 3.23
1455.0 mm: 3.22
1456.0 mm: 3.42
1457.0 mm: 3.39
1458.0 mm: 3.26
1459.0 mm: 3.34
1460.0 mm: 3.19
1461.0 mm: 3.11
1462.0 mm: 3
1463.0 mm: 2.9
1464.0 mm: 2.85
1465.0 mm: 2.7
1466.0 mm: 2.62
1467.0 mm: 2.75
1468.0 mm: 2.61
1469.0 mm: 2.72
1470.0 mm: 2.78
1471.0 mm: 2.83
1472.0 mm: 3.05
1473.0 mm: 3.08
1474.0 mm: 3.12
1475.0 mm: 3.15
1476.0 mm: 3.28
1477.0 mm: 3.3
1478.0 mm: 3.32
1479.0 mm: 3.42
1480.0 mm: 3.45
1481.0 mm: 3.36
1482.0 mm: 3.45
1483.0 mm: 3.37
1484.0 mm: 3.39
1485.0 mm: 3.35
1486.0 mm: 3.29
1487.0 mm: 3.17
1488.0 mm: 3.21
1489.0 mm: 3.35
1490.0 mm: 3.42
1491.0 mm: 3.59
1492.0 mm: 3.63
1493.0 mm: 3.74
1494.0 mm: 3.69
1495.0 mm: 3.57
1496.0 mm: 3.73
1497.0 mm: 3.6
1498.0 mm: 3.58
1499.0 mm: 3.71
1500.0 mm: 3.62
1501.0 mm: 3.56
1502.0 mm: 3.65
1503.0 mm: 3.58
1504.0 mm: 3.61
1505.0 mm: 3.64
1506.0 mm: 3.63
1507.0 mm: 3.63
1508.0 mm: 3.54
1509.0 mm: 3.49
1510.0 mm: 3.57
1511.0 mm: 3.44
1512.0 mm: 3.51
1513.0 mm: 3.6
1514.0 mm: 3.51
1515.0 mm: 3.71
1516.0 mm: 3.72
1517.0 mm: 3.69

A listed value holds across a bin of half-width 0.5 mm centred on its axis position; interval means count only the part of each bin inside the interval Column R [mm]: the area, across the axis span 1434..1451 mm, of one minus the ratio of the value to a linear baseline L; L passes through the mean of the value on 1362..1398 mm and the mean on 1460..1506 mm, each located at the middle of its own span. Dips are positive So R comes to -0.8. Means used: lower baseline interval 2.54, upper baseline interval 3.29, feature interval 3.14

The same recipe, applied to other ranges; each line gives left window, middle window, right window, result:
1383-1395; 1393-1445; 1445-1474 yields -1.6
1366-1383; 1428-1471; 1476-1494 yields 0.3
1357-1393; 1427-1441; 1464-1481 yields -0.7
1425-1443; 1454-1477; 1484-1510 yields 1.5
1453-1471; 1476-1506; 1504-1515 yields -1.3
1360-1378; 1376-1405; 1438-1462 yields -2.1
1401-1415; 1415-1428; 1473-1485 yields 0.6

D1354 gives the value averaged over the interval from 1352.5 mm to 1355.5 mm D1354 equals 2.36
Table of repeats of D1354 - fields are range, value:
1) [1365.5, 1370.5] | 2.36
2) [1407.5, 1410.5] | 3.04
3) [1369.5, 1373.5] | 2.3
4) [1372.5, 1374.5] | 2.29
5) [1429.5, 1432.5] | 2.89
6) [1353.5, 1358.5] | 2.39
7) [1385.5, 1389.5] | 2.78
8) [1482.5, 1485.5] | 3.37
